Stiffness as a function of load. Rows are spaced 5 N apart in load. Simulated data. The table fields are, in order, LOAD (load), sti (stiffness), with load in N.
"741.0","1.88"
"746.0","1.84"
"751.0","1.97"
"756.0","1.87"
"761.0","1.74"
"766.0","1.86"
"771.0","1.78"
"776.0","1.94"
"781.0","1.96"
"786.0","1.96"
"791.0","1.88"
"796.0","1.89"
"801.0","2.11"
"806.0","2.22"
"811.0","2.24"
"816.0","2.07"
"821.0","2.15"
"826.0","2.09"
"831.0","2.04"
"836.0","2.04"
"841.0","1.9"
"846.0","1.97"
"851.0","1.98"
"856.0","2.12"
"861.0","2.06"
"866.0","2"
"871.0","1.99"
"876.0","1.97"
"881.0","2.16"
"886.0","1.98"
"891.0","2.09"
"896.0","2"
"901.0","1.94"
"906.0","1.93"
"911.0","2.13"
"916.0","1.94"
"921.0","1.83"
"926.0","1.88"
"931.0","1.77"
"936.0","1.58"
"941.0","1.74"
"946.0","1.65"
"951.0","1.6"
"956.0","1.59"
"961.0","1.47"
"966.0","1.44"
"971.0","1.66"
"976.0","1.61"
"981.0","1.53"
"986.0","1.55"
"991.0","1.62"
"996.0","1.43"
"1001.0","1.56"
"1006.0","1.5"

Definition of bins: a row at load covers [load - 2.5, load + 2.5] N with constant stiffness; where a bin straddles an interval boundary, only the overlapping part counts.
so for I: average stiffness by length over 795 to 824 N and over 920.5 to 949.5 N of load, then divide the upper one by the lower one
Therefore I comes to 0.8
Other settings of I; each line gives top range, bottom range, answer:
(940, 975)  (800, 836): 0.75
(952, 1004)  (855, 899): 0.76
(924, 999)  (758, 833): 0.81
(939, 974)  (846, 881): 0.79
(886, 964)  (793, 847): 0.88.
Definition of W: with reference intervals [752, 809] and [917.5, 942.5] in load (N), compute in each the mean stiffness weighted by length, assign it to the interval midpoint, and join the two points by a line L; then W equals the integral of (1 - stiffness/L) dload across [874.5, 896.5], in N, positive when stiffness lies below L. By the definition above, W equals -2.79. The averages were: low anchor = 1.93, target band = 2.05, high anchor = 1.77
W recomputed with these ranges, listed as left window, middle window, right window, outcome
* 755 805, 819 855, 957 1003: -4.4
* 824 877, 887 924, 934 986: -3.7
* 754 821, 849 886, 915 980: -4.5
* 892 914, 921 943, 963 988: 0.9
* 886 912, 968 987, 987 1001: 0.3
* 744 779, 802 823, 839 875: -2.5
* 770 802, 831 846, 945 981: -1.3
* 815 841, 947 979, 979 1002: 1.2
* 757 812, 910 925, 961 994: -2.3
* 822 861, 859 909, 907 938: -1.8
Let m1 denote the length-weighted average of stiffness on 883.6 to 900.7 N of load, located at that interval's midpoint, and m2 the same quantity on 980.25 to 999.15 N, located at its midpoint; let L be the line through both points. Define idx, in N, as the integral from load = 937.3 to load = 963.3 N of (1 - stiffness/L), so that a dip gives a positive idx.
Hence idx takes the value 1.8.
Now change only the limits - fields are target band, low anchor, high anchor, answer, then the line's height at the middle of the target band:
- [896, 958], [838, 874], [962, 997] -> -2.22 N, 1.74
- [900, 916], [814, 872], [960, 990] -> -1.78 N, 1.8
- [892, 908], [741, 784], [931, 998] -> -2.81 N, 1.68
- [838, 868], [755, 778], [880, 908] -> -0.80 N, 1.95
